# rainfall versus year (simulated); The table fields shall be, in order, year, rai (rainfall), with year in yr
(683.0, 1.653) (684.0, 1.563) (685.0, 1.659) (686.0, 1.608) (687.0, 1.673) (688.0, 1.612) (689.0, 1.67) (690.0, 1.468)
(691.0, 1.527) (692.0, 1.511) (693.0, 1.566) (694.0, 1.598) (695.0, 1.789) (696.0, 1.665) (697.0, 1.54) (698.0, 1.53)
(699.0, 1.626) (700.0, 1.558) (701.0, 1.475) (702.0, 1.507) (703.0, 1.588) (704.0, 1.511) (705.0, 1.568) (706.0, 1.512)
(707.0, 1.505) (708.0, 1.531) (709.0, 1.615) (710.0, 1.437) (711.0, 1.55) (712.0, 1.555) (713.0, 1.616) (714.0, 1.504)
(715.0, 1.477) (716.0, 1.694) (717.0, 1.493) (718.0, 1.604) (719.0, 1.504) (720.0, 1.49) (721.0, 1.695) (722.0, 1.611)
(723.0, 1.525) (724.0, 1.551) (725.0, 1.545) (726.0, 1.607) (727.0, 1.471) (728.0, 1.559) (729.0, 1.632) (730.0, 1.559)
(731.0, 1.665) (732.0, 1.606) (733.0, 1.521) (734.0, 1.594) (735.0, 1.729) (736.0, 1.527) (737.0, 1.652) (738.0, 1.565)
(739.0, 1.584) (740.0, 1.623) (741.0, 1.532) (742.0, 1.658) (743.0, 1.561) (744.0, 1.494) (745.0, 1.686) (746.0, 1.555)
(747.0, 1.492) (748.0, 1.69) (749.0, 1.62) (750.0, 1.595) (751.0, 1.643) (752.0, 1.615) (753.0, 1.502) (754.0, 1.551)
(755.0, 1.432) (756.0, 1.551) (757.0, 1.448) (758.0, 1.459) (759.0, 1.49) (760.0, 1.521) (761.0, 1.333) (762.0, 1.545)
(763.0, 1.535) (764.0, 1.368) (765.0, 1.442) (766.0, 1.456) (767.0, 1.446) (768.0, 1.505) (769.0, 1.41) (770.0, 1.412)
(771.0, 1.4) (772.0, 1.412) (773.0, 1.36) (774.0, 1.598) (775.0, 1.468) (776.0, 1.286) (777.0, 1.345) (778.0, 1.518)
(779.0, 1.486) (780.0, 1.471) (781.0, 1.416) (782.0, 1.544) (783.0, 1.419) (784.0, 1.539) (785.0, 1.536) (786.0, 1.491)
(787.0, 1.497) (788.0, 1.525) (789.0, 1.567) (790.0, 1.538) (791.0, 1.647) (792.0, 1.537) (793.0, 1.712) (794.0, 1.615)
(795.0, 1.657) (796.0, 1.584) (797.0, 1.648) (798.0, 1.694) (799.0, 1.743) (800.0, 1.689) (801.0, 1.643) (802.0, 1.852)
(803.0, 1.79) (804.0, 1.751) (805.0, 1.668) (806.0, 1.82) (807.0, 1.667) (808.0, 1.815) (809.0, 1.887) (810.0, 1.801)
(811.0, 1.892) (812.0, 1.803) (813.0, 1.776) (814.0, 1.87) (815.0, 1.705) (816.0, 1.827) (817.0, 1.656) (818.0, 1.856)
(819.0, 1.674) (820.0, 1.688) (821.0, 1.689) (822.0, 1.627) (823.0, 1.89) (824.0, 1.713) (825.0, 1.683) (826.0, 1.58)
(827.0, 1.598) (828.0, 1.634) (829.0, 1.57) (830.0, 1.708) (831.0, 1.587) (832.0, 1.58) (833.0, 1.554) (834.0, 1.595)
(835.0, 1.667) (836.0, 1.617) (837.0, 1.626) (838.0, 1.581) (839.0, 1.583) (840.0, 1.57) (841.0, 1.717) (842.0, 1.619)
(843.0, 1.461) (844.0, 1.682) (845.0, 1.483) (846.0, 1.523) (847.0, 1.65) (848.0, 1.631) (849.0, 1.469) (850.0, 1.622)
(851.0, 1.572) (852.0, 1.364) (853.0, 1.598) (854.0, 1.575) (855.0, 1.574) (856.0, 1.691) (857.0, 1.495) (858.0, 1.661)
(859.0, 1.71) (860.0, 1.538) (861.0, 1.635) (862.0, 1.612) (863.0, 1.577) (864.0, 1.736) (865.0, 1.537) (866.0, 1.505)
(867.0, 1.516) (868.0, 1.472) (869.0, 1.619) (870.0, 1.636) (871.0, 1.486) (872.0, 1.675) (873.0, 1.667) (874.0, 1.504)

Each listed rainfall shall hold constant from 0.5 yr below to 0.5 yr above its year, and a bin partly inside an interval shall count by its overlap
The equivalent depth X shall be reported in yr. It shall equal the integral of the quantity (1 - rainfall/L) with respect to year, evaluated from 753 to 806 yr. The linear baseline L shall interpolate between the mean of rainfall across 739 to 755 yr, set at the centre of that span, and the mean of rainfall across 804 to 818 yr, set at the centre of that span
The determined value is 4.9 yr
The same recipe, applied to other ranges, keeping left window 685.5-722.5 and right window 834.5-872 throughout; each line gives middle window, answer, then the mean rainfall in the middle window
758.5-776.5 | 1.5 yr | 1.44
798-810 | -1.3 yr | 1.76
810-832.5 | -1.9 yr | 1.71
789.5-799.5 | -0.4 yr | 1.64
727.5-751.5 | -0.4 yr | 1.6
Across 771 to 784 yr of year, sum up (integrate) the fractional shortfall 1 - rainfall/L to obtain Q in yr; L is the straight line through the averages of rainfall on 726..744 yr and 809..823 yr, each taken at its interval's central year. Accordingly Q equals 1.83 yr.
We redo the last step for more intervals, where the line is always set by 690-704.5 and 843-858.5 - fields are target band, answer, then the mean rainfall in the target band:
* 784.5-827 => -3.5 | 1.7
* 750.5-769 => 0.9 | 1.49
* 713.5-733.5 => 0.0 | 1.57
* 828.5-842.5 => -0.4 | 1.61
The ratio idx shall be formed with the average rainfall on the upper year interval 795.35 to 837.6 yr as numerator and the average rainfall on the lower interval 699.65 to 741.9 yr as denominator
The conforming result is 1.1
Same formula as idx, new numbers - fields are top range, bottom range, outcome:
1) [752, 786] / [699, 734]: 0.94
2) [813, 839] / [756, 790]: 1.14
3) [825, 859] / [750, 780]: 1.08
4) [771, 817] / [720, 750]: 1.02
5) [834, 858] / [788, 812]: 0.93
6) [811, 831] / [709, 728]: 1.10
